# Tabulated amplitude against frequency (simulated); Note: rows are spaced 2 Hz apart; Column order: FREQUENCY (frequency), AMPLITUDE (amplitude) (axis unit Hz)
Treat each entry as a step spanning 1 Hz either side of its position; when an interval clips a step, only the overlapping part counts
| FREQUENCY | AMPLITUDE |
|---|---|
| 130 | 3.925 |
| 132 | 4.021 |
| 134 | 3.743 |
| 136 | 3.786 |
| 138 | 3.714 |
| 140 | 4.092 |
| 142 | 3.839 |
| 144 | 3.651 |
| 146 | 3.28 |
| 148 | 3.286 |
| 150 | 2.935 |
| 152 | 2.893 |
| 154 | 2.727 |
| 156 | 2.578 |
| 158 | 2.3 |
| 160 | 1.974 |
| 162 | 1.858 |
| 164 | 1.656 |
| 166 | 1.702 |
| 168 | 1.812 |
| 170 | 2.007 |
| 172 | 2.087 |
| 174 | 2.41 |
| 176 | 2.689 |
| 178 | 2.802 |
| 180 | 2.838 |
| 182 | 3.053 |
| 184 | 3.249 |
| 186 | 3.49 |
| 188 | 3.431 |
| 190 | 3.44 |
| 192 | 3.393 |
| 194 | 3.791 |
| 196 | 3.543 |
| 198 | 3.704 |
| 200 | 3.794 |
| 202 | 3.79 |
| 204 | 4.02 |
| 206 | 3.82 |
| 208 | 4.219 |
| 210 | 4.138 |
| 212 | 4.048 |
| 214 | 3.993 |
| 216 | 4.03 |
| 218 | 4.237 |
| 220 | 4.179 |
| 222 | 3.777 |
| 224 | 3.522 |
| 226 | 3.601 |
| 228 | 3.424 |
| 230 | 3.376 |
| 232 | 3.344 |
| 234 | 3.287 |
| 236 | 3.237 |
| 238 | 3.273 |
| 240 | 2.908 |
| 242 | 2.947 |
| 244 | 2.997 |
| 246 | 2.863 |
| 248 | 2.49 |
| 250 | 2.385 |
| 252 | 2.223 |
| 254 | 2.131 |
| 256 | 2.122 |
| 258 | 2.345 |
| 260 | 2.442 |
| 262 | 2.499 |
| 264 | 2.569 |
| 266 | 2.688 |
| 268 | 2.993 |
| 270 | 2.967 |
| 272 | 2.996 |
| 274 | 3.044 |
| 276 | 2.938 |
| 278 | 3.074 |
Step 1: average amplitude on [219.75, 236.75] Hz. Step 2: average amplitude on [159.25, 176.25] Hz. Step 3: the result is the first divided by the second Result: 1.76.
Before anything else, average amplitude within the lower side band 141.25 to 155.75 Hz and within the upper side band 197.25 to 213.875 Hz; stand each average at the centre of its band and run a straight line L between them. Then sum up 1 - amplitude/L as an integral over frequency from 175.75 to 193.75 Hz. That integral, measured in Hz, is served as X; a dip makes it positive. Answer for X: 2.3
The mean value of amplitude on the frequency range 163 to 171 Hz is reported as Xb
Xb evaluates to 1.79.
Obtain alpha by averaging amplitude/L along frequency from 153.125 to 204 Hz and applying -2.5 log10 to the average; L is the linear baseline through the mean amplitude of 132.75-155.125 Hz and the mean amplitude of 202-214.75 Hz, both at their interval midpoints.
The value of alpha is 0.32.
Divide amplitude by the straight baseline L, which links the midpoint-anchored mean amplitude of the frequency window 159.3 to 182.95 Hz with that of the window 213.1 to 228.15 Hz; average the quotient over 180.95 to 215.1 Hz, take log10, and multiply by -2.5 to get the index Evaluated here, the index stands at -0.19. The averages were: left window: 2.24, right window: 3.87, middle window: 3.7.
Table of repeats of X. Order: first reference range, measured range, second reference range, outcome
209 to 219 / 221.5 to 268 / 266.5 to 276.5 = 8.3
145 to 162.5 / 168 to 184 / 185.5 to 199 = 3.2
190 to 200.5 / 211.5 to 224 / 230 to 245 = -2.3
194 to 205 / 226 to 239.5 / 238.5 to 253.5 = -1.5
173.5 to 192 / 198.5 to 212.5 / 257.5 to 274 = -4.6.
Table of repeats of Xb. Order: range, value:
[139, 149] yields 3.63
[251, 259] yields 2.21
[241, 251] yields 2.74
